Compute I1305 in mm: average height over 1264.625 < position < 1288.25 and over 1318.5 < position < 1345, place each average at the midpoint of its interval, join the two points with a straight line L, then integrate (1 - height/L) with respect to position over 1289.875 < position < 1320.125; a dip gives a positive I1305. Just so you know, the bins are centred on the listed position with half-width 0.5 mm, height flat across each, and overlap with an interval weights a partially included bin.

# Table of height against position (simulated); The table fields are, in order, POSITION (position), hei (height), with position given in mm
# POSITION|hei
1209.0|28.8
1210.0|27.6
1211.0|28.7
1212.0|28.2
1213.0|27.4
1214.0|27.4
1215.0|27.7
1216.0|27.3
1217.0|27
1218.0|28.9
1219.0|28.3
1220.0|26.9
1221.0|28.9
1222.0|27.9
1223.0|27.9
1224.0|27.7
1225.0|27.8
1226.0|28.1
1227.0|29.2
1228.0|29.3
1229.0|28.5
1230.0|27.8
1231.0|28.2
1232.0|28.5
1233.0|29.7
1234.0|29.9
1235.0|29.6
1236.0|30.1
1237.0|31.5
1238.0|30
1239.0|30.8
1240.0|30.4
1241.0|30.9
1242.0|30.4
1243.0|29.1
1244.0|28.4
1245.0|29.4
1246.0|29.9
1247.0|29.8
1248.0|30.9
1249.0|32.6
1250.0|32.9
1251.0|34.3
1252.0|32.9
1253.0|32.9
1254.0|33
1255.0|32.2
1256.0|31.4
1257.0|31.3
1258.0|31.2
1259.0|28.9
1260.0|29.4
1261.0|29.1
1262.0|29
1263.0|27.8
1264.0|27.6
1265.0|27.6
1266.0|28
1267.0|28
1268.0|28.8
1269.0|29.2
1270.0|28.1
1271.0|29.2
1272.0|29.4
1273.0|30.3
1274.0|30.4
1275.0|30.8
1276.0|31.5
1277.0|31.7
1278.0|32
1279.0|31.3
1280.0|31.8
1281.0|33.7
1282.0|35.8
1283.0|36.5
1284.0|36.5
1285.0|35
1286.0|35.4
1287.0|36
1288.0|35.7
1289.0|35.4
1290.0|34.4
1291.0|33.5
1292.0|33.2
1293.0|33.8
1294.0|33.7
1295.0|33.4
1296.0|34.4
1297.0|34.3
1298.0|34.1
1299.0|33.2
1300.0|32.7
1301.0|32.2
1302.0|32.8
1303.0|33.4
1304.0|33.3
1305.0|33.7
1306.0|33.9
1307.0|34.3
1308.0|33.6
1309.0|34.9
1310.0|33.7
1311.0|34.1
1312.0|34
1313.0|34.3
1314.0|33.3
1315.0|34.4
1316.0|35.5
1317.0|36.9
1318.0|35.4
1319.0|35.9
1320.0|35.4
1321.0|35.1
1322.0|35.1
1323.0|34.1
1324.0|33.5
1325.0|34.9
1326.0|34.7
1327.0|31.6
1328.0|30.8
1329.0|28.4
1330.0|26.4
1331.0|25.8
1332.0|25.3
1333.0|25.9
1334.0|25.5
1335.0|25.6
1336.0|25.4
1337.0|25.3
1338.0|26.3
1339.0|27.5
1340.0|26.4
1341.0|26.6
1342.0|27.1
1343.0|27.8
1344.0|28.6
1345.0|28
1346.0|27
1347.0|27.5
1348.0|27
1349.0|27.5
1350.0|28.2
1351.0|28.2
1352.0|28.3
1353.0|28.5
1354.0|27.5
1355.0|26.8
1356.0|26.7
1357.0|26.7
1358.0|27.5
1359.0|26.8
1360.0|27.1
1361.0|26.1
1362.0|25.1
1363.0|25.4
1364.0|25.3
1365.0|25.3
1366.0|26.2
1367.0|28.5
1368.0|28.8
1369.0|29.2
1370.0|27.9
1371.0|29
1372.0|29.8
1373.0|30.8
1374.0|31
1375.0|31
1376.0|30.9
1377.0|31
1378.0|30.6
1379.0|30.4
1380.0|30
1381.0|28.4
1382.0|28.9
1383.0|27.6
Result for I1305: -3.5 mm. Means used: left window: 31.8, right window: 29.4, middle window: 34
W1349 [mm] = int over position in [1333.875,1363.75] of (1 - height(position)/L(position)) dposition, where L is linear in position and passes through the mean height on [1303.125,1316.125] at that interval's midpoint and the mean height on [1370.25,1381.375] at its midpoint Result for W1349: 4.5 mm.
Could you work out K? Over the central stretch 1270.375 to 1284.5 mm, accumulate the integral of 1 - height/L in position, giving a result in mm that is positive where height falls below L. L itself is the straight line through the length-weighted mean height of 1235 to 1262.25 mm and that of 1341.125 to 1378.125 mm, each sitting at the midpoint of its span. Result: -1.0 mm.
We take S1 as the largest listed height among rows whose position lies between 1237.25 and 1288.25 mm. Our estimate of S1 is 36.5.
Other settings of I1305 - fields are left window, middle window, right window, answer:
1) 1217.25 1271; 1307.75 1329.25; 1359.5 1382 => -3.8 mm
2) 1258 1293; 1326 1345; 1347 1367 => 0.6 mm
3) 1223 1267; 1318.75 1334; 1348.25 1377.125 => -1.5 mm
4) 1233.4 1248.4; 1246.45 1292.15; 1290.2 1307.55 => 0.2 mm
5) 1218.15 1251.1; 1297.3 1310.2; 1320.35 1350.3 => -2.1 mm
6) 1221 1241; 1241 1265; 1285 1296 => 0.4 mm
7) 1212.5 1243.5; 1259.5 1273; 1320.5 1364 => 0.0 mm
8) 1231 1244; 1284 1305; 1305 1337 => -1.8 mm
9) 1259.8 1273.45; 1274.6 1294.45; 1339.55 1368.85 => -3.9 mm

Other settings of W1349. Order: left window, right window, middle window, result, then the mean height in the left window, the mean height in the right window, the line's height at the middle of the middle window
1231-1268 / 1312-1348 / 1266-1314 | -4.4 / 30.2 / 30.2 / 30.2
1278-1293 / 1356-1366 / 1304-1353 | -1.3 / 34.5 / 26.2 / 29.7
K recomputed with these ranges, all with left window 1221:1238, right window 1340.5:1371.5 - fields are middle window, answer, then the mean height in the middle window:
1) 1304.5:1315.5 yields -2.4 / 34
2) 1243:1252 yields -0.7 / 31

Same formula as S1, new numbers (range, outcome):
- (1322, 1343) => 35.1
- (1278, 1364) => 36.9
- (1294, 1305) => 34.4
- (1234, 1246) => 31.5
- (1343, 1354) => 28.6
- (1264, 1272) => 29.4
